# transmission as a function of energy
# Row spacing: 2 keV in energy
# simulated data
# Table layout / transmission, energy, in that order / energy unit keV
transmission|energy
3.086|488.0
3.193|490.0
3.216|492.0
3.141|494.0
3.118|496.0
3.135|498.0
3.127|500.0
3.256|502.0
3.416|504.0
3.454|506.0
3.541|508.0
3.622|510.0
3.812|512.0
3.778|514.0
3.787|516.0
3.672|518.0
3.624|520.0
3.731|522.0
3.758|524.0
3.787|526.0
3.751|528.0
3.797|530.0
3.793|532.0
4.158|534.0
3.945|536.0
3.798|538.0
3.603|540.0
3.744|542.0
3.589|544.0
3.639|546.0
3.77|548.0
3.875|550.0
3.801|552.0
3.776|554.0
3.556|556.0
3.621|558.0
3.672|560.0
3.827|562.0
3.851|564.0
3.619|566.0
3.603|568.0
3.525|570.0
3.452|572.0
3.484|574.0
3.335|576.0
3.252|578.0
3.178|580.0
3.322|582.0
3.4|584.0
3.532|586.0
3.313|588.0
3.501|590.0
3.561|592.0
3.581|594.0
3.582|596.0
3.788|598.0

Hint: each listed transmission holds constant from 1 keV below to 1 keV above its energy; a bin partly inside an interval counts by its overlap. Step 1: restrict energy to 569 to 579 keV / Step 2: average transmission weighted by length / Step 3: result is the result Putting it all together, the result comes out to 3.41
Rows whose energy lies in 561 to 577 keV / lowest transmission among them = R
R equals 3.335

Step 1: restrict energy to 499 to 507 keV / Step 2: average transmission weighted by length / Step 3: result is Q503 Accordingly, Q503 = 3.31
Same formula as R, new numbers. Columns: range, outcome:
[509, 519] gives 3.622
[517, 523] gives 3.624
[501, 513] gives 3.256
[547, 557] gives 3.556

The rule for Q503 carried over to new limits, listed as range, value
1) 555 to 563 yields 3.67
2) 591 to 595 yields 3.57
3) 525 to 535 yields 3.86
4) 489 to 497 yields 3.17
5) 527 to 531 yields 3.77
